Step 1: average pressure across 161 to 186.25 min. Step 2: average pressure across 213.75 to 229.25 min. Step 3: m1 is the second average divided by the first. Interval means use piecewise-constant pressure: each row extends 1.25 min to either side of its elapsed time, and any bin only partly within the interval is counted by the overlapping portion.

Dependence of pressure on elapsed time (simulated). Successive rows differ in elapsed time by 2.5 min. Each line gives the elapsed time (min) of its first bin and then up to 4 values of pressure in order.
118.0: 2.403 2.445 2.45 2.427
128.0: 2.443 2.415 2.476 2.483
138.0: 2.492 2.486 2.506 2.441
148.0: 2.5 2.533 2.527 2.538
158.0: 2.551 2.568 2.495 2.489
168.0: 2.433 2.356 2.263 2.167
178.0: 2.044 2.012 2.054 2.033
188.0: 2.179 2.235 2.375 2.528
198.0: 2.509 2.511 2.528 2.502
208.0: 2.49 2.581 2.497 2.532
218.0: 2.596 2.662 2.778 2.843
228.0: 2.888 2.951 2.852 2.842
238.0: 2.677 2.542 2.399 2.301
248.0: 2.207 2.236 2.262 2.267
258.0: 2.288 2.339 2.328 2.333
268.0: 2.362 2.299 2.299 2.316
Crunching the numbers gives 1.2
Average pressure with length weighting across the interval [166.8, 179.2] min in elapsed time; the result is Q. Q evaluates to 2.25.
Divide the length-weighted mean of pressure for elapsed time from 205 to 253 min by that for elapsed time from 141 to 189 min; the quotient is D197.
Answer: 1.10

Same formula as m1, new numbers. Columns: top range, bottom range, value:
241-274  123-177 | 0.94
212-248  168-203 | 1.17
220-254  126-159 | 1.05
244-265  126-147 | 0.93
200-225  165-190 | 1.17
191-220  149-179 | 1.04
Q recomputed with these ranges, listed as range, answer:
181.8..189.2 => 2.09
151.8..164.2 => 2.54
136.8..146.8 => 2.48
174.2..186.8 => 2.06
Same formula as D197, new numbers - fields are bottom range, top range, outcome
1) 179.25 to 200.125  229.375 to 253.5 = 1.12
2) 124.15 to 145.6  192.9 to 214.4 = 1.02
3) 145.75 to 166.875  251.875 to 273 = 0.92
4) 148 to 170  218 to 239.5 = 1.11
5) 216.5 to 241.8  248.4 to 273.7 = 0.83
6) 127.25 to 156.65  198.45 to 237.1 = 1.07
